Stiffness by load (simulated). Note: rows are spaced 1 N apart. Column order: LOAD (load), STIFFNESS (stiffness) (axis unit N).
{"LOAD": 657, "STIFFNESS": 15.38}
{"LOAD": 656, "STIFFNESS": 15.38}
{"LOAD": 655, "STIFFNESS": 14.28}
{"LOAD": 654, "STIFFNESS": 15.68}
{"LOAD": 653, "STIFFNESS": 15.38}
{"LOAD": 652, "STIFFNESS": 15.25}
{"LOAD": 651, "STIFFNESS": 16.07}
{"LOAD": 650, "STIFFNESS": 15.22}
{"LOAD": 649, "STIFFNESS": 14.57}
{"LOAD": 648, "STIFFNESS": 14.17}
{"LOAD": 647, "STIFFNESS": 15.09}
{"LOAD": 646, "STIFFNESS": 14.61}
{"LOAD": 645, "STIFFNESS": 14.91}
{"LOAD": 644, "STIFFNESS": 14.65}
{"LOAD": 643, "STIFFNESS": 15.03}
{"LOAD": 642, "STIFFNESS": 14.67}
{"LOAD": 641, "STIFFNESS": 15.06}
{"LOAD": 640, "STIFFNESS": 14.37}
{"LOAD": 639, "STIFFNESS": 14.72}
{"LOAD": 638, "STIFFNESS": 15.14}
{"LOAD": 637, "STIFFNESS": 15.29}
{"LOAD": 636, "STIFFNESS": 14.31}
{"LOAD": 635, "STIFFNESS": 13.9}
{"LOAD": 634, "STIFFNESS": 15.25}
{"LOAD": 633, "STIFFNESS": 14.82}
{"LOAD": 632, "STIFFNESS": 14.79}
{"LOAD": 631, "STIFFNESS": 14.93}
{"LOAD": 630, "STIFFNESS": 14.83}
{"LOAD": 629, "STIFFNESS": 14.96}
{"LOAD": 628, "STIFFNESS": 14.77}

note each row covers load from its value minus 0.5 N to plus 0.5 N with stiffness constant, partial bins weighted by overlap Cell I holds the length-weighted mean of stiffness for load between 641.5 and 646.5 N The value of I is 14.8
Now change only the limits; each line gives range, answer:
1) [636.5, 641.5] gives 14.9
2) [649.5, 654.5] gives 15.5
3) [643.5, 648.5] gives 14.7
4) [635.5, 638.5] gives 14.9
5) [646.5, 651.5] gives 15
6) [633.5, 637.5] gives 14.7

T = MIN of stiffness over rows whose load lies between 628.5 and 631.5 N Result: 14.83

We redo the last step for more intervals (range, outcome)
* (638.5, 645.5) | 14.37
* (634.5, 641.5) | 13.9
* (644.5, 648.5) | 14.17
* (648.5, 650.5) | 14.57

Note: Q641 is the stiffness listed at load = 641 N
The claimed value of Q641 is 15.06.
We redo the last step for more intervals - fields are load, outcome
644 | 14.65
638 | 15.14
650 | 15.22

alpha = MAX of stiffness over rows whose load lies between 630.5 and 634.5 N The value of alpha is 15.25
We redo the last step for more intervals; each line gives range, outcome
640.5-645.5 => 15.06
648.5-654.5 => 16.07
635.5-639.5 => 15.29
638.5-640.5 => 14.72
